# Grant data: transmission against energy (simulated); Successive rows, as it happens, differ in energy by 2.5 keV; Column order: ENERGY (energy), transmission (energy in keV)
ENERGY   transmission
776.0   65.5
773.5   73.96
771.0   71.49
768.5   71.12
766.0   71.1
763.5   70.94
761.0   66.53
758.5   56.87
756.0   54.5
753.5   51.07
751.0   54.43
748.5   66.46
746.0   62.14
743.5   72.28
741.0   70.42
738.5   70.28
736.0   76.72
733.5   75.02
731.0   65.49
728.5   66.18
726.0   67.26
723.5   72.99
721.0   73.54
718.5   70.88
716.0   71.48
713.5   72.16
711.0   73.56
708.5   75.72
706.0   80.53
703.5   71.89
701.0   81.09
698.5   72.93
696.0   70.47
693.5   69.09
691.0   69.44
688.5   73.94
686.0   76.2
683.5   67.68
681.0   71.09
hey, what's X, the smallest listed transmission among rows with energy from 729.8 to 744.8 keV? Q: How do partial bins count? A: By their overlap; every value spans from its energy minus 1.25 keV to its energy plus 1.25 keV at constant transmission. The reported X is 65.49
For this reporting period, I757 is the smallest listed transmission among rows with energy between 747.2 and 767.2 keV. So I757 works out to 51.07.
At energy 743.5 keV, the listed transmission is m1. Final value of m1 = 72.28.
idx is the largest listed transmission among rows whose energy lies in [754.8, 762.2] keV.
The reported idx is 66.53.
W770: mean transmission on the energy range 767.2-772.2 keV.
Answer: 71.3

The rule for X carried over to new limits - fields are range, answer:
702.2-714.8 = 71.89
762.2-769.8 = 70.94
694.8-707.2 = 70.47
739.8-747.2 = 62.14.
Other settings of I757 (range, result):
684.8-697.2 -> 69.09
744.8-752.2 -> 54.43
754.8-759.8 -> 54.5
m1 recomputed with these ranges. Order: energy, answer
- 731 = 65.49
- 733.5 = 75.02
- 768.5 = 71.12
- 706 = 80.53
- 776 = 65.5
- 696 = 70.47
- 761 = 66.53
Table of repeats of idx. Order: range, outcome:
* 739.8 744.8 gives 72.28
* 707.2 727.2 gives 75.72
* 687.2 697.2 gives 73.94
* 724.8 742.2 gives 76.72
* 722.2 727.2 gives 72.99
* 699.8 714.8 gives 81.09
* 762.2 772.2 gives 71.49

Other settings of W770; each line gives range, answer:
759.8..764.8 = 68.8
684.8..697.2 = 71.8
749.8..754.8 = 52.8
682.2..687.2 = 71.9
